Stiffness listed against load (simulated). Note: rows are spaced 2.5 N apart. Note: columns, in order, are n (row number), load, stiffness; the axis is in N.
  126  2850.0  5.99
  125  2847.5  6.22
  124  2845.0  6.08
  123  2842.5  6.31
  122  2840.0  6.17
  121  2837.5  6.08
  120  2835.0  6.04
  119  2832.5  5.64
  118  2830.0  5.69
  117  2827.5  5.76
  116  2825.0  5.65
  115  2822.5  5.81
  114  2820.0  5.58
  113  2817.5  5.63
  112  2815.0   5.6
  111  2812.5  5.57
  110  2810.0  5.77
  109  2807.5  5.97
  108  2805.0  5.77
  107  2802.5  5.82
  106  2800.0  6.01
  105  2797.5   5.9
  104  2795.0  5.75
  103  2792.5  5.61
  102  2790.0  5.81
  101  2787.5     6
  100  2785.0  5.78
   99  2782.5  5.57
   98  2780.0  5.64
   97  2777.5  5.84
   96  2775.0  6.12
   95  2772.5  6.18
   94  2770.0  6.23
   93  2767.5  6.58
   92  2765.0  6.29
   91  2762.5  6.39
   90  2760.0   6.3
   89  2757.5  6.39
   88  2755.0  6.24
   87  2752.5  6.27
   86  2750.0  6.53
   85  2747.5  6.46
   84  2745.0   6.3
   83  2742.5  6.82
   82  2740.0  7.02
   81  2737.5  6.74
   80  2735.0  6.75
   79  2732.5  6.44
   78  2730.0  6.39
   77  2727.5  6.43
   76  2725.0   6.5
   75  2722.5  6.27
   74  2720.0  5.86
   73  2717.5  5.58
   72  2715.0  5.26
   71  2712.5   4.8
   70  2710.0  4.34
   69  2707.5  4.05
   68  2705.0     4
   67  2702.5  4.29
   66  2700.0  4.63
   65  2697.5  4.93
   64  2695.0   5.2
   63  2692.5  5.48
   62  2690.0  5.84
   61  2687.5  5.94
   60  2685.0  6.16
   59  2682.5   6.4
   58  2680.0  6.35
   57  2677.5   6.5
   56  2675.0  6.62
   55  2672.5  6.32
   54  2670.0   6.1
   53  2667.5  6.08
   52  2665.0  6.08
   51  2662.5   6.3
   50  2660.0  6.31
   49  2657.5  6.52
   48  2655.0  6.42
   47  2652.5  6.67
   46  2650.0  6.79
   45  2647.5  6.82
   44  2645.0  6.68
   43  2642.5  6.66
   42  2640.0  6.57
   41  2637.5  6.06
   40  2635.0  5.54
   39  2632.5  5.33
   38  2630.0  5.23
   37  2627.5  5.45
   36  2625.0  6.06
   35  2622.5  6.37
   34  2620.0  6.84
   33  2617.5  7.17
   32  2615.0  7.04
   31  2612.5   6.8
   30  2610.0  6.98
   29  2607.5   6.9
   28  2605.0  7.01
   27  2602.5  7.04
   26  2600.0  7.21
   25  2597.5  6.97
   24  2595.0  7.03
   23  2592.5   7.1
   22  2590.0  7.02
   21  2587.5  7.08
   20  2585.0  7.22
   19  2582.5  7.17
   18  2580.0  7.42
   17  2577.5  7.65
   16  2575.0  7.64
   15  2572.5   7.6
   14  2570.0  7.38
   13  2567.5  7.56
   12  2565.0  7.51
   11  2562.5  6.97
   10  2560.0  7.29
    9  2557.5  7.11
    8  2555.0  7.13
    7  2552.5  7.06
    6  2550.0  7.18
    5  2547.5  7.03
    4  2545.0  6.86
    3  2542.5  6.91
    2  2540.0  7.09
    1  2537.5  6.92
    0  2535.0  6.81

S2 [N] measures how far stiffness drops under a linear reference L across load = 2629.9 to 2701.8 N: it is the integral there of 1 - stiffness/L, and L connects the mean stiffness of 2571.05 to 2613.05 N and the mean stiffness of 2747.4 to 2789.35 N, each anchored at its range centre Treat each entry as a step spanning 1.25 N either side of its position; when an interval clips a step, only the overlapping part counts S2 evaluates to 7.1 N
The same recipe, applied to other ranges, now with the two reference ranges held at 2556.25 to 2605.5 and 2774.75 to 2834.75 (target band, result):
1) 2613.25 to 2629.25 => 1.2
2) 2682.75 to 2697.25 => 1.8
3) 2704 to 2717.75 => 3.8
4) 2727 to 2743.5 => -1.2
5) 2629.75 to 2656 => 2.1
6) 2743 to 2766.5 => -1.1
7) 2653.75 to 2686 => 1.6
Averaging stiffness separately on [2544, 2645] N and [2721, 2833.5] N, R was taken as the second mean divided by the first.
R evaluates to 0.88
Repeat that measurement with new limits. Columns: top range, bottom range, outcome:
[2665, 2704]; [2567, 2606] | 0.80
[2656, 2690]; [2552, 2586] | 0.85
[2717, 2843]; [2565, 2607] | 0.84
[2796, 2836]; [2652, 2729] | 1.00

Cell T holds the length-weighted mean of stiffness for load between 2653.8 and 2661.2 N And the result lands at 6.42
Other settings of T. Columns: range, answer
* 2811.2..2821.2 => 5.6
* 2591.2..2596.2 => 7.06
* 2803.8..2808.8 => 5.87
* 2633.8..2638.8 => 5.81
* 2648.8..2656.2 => 6.63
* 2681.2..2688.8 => 6.17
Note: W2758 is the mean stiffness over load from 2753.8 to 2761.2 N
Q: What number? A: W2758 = 6.31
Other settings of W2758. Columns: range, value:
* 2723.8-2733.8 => 6.44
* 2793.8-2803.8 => 5.87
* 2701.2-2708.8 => 4.12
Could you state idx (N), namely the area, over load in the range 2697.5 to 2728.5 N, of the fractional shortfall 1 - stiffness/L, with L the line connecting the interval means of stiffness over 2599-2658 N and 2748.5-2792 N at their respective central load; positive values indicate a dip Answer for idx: 5.55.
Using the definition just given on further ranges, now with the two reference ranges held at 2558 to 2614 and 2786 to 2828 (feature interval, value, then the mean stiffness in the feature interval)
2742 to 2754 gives -0.58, 6.45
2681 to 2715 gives 7.27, 5.1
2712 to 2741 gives 0.40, 6.2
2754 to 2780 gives -0.86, 6.23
